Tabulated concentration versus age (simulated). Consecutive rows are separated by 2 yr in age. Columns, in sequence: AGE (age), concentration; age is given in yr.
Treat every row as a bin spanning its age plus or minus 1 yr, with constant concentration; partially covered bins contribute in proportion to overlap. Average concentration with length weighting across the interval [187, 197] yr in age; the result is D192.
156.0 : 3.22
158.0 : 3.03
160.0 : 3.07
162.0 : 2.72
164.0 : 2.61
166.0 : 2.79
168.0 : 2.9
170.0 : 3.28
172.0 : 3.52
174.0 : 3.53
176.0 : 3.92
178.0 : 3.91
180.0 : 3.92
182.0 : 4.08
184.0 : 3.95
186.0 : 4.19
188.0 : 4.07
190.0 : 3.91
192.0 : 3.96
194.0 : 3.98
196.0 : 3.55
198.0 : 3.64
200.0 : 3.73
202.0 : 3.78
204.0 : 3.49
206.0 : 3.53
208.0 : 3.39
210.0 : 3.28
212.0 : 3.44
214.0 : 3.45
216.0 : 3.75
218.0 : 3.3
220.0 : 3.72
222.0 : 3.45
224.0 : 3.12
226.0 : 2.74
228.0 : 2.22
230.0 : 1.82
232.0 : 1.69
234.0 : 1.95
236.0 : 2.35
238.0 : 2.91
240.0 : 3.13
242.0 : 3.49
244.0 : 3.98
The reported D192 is 3.89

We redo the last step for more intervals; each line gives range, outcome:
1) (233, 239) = 2.4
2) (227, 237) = 2.01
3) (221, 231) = 2.67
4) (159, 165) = 2.8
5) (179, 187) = 4.04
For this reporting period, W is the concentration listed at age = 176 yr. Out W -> 3.92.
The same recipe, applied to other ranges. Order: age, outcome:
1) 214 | 3.45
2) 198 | 3.64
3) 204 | 3.49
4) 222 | 3.45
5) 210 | 3.28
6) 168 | 2.9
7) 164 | 2.61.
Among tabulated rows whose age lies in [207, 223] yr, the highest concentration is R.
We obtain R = 3.75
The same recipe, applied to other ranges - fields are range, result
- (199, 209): 3.78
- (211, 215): 3.45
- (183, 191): 4.19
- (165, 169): 2.9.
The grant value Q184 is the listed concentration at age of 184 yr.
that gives 3.95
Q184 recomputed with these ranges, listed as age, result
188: 4.07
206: 3.53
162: 2.72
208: 3.39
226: 2.74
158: 3.03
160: 3.07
